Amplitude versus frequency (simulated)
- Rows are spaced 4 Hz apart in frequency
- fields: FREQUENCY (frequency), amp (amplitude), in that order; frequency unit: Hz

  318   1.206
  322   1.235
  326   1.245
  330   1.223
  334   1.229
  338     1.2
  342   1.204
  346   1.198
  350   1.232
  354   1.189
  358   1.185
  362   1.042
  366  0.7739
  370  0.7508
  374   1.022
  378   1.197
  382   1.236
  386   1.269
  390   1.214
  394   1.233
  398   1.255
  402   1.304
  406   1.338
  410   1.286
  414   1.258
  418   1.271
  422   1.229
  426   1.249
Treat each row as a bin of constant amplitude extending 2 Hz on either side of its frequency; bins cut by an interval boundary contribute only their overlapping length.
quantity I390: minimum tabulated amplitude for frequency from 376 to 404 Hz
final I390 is 1.197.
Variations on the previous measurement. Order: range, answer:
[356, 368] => 0.7739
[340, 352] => 1.198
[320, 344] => 1.2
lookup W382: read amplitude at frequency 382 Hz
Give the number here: 1.236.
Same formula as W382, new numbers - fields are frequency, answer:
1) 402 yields 1.304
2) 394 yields 1.233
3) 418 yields 1.271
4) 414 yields 1.258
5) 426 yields 1.249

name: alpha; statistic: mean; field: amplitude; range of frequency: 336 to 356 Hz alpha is 1.2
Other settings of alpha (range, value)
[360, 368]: 0.908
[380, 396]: 1.24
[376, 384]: 1.22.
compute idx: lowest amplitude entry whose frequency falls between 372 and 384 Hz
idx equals 1.022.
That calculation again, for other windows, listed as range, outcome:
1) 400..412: 1.286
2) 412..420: 1.258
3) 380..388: 1.236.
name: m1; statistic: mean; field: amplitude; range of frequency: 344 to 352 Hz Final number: 1.21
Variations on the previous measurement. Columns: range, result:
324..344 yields 1.22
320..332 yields 1.23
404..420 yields 1.29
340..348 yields 1.2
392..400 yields 1.24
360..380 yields 0.957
